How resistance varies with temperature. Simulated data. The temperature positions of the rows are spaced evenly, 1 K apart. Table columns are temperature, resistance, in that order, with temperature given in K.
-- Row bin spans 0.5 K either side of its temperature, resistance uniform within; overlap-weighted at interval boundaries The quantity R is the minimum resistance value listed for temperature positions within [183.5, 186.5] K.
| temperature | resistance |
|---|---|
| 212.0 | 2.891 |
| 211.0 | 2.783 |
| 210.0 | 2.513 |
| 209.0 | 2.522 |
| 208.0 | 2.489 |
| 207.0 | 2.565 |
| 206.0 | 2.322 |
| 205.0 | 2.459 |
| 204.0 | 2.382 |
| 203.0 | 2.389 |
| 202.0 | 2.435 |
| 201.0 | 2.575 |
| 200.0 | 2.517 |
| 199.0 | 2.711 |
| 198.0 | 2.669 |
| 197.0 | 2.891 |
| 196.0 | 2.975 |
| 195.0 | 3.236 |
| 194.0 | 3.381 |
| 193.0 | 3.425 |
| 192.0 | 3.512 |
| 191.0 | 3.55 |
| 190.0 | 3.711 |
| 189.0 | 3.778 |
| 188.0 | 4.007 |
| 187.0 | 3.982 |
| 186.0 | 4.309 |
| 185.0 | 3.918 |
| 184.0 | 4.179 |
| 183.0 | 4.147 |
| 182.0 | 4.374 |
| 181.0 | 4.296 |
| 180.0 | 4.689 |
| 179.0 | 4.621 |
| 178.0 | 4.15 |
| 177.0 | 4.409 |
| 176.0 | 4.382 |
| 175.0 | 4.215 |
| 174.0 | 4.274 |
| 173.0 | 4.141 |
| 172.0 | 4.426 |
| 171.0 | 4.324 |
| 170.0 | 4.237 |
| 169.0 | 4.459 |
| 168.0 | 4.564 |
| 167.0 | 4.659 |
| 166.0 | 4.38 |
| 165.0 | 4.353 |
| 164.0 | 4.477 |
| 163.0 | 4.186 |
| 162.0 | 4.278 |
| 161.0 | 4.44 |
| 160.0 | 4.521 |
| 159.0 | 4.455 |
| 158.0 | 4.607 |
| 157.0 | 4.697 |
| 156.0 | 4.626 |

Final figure 3.918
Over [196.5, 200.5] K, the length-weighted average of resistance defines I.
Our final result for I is 2.7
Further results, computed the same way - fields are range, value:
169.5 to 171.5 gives 4.28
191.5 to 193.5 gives 3.47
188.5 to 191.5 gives 3.68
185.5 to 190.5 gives 3.96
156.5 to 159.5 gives 4.59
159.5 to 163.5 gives 4.36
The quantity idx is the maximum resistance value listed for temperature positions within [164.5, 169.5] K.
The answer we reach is 4.659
